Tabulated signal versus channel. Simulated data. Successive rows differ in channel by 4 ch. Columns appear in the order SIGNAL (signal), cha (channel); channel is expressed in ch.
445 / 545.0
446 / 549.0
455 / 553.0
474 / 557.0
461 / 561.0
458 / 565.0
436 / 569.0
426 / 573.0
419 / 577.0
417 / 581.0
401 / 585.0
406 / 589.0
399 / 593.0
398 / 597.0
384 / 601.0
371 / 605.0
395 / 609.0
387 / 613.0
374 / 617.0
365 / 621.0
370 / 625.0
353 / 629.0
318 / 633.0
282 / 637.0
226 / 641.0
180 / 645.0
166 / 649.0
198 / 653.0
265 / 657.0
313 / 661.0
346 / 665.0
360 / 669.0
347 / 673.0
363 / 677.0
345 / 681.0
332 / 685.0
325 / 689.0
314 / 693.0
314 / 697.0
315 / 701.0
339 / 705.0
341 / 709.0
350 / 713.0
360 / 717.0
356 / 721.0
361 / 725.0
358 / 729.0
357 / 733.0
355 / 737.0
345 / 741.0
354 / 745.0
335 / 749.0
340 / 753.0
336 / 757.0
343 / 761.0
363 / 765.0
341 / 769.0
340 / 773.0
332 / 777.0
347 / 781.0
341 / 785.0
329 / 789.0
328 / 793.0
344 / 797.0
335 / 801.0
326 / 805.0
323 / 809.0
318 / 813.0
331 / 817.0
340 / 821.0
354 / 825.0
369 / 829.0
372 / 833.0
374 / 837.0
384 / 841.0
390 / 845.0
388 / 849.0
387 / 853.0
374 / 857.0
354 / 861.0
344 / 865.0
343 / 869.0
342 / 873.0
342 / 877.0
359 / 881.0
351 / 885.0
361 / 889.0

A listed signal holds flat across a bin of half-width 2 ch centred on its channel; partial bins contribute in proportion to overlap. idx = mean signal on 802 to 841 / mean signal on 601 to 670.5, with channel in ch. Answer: 1.1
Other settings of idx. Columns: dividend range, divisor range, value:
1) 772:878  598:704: 1.09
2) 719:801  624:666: 1.28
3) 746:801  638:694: 1.17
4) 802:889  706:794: 1.03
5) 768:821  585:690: 1.01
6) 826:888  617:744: 1.14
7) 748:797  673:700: 1.02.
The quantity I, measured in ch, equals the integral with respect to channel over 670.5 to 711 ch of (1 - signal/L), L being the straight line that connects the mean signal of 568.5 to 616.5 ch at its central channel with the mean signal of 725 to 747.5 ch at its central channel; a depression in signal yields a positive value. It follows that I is 3.9 ch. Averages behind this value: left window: 401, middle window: 334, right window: 354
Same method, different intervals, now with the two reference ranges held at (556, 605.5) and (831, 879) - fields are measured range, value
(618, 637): 3.0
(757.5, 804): 5.0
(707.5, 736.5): 2.7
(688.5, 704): 3.1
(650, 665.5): 5.3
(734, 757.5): 2.6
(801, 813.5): 1.7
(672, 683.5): 1.4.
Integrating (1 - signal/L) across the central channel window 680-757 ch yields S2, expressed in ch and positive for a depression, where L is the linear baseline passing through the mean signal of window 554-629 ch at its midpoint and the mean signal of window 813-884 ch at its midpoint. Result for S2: 8.4 ch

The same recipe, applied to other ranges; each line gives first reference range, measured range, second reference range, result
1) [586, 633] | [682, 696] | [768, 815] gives 1.4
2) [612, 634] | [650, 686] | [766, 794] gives 4.1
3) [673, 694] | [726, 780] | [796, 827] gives -1.7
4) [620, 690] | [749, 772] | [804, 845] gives -0.7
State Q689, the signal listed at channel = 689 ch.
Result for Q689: 325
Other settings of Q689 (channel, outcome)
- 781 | 347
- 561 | 461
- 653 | 198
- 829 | 369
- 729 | 358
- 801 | 335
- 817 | 331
